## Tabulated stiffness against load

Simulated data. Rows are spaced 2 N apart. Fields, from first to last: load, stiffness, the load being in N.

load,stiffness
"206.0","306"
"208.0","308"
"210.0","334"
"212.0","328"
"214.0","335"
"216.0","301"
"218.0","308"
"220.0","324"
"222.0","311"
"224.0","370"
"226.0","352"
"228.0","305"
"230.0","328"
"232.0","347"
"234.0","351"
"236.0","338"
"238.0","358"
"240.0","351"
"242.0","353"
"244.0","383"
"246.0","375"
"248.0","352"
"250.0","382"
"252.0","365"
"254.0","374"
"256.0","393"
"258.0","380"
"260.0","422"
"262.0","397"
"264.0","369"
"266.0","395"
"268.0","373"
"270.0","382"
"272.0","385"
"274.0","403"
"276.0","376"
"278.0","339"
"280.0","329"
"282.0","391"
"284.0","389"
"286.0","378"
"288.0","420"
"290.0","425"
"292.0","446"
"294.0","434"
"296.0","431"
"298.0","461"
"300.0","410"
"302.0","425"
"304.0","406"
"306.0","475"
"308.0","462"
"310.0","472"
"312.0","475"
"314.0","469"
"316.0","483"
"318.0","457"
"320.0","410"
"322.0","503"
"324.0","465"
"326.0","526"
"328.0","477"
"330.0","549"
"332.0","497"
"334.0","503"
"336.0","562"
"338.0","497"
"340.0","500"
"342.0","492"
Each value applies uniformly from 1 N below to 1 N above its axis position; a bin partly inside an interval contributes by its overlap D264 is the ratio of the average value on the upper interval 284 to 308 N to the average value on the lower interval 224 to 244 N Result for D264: 1.24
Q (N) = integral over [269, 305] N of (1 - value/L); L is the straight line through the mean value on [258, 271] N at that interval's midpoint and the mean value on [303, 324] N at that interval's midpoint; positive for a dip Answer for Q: 1.8 N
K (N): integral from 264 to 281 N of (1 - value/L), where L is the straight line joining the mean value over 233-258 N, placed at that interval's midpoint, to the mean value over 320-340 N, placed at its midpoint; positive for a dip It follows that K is 1.5 N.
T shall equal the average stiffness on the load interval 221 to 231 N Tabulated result 333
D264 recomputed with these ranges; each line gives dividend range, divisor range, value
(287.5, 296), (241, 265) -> 1.14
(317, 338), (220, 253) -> 1.41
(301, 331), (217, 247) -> 1.37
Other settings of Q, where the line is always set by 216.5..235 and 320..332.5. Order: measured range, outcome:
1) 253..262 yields -0.2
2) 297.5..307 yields 0.5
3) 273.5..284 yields 1.3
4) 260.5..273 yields 0.4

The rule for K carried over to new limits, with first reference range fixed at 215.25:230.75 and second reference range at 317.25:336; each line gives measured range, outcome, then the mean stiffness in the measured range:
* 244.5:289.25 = 1.6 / 381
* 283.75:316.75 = 0.7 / 440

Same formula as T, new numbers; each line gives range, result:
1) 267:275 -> 386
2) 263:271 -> 380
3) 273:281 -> 362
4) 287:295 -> 431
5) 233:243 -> 350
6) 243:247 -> 379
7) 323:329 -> 489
